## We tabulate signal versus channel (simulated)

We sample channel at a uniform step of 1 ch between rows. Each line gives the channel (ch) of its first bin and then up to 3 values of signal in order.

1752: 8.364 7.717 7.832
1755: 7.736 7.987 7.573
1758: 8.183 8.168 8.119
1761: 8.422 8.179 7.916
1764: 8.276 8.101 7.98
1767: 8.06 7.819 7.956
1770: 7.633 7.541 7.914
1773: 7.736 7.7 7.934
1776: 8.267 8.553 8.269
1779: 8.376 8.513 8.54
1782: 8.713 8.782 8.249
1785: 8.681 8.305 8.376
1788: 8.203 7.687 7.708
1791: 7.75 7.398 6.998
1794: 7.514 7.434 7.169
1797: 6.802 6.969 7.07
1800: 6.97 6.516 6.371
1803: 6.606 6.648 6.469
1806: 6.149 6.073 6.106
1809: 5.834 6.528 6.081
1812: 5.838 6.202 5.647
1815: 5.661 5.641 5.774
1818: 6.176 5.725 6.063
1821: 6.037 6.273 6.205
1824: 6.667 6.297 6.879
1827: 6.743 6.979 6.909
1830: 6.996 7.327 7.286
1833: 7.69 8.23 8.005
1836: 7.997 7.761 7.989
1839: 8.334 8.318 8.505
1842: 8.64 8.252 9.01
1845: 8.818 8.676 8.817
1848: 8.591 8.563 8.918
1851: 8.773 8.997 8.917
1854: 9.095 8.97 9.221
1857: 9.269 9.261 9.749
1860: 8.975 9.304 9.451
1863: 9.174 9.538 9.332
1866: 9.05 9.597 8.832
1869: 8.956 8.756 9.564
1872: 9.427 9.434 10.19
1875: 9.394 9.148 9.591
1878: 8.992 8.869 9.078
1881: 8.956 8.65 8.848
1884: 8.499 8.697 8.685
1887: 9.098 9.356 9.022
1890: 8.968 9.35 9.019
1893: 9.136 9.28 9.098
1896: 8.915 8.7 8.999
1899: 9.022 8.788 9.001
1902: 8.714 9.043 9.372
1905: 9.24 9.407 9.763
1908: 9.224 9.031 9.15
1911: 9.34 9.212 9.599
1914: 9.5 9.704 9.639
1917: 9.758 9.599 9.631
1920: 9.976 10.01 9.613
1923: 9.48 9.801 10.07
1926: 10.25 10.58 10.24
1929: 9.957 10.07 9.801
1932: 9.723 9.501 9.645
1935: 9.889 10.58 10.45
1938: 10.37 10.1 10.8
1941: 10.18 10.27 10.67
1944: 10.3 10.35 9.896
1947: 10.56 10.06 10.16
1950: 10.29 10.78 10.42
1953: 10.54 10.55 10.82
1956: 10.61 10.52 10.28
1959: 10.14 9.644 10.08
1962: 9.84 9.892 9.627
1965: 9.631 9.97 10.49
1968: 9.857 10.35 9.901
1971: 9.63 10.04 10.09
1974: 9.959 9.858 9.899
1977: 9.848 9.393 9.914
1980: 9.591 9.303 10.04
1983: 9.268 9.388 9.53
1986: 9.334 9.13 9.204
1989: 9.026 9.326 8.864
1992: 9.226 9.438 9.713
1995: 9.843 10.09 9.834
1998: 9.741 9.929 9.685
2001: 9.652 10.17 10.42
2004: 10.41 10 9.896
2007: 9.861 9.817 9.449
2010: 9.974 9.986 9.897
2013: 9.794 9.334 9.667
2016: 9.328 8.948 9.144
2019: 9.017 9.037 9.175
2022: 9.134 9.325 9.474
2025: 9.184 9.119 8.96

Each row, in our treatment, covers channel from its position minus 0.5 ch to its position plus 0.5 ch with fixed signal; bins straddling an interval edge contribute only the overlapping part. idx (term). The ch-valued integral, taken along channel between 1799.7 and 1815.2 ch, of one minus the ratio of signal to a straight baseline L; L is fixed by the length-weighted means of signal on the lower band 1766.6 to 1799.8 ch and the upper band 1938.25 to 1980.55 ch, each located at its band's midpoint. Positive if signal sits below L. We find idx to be 3.7 ch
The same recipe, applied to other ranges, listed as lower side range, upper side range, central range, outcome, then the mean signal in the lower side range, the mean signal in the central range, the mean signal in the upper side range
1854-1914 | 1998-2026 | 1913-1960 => -3.9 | 9.16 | 10.1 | 9.61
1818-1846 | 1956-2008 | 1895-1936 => -3.7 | 7.41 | 9.53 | 9.79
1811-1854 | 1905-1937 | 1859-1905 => -2.2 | 7.41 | 9.12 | 9.74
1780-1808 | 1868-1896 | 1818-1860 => 1.8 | 7.41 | 7.94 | 9.1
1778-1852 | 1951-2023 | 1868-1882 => -1.8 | 7.34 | 9.22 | 9.77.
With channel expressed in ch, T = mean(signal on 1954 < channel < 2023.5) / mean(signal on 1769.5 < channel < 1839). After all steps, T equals 1.4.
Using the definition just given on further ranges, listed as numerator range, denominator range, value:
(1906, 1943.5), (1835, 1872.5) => 1.11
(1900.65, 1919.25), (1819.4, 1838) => 1.33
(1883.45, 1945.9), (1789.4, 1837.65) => 1.42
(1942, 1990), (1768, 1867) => 1.30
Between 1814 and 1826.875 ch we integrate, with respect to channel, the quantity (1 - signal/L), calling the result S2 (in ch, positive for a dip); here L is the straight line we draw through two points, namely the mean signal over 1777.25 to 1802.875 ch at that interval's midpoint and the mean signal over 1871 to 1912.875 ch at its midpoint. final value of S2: 3.2 ch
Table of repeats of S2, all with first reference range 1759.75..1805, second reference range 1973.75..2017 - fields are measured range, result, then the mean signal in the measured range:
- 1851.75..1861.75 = -0.89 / 9.19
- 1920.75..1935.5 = -1.36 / 9.91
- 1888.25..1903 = -0.38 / 9.01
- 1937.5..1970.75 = -3.36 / 10.2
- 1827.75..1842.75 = 0.78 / 7.82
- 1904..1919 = -0.88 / 9.44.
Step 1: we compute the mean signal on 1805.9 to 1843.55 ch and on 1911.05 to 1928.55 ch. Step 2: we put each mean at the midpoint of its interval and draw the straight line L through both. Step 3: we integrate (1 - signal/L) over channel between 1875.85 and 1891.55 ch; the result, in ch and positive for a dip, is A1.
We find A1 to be -0.6 ch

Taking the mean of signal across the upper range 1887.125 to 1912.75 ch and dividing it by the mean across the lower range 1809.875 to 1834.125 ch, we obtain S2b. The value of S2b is 1.42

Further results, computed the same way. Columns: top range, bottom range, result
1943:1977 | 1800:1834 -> 1.58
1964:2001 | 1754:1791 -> 1.19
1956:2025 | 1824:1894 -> 1.12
